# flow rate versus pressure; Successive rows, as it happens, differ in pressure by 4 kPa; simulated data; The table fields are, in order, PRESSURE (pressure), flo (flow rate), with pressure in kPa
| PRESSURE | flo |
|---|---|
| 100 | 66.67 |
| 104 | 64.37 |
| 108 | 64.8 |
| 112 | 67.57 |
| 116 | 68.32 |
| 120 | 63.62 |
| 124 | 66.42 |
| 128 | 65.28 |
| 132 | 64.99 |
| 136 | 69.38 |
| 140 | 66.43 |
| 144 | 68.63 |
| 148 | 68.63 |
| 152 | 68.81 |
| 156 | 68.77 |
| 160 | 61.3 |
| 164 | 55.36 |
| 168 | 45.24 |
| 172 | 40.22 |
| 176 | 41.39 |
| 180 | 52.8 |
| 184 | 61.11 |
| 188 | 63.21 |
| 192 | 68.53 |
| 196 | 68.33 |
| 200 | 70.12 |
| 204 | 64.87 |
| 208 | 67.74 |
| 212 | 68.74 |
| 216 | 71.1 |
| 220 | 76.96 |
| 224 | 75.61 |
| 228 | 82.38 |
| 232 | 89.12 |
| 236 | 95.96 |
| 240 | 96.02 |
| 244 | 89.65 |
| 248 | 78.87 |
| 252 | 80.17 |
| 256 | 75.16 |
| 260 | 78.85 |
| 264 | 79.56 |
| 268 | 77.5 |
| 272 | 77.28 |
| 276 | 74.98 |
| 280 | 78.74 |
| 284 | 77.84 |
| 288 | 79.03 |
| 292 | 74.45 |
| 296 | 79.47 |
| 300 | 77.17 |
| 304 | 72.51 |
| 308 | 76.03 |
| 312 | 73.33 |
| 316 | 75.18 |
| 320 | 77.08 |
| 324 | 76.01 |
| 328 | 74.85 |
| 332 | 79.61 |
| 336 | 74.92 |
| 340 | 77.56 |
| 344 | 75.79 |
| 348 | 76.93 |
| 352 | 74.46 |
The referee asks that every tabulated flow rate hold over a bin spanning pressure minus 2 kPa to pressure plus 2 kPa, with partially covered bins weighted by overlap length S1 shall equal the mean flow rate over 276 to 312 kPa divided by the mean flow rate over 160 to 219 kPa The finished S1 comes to 1.27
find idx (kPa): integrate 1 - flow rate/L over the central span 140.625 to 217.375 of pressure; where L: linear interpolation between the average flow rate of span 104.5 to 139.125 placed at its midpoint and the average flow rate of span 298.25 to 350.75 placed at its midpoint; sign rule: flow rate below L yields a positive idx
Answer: 7.9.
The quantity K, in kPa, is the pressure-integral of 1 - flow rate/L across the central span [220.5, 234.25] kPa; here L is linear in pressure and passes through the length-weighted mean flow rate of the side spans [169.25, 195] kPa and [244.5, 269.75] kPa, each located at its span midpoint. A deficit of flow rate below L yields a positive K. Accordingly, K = -2.5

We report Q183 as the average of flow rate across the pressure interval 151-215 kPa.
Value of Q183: 60.4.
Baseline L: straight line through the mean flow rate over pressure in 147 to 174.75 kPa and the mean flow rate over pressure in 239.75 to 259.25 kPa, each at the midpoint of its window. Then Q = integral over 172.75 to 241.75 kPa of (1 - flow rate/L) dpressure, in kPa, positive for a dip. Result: 0.5 kPa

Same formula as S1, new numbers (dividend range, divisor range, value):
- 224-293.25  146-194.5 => 1.40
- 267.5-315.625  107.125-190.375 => 1.24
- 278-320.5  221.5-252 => 0.89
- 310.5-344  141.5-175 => 1.29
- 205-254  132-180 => 1.36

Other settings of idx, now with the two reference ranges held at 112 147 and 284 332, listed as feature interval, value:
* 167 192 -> 6.2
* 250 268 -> -1.2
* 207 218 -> 0.3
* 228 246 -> -4.8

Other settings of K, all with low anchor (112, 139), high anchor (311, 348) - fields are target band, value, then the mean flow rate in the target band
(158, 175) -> 4.57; 50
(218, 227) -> -0.75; 77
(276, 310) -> -1.09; 76.8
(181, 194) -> 1.12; 63.4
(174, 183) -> 2.65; 48.7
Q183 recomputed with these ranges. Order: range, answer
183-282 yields 76.6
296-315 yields 75.3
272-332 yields 76.3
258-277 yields 77.8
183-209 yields 66.4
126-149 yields 67.2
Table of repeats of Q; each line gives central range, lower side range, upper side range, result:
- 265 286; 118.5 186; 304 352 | -1.80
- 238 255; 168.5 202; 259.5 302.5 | -3.67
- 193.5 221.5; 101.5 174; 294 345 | -0.55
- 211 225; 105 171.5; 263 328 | -0.57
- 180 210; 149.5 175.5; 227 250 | 1.99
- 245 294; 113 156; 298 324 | -3.07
